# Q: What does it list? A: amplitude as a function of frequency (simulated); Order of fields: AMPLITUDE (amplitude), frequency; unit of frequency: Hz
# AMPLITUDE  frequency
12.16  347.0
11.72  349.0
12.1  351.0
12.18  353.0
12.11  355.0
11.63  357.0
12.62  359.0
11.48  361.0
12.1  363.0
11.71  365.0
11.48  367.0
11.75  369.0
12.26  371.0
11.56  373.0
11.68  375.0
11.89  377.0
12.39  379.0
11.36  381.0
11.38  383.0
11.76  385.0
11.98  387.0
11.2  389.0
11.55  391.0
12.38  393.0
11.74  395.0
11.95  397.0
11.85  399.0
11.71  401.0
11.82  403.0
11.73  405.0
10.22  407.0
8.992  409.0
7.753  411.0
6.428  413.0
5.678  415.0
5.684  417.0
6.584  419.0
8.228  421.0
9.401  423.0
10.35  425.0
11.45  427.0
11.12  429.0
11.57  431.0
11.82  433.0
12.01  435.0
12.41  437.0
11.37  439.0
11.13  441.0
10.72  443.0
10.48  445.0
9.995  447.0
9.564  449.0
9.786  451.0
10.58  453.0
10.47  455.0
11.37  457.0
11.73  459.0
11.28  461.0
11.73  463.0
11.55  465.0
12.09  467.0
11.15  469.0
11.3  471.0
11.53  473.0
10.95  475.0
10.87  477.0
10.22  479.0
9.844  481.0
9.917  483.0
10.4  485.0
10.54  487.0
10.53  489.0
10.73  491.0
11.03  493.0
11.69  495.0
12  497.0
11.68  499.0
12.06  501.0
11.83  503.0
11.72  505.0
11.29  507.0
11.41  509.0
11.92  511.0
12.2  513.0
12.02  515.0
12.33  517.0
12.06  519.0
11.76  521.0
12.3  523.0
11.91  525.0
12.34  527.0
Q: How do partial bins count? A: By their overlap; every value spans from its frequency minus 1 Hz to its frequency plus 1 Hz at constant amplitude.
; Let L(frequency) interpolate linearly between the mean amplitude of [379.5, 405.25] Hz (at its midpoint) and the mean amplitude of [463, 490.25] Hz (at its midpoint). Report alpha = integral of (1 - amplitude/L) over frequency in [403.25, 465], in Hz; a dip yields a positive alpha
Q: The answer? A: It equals 6.49 Hz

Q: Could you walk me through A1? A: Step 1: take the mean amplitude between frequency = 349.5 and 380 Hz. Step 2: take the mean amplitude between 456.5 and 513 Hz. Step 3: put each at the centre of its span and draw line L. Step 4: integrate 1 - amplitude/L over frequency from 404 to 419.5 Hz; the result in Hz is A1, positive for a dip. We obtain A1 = 5.0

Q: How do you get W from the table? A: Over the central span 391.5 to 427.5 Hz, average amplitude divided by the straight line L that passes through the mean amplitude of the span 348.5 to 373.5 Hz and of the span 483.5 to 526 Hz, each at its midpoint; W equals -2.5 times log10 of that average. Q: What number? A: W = 0.217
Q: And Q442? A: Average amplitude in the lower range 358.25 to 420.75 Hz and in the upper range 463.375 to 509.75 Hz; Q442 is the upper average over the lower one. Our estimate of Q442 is 1.04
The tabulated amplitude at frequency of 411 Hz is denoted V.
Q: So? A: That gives 7.753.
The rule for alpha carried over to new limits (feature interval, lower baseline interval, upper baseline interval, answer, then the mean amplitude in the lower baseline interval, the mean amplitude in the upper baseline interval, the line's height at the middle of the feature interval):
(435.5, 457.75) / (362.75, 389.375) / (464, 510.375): 1.2 Hz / 11.8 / 11.2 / 11.4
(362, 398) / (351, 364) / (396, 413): -1.6 Hz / 12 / 10.5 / 11.3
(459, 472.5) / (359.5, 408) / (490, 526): 0.3 Hz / 11.7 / 11.8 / 11.8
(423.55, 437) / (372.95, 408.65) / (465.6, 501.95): 0.0 Hz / 11.6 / 11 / 11.4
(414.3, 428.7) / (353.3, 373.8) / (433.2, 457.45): 3.5 Hz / 11.9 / 10.8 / 11.1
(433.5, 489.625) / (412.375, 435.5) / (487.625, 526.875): -3.5 Hz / 9.18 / 11.7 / 10.3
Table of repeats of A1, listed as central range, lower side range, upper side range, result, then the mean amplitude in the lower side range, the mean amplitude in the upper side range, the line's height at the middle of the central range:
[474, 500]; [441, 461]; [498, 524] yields 1.3 Hz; 10.6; 11.9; 11.4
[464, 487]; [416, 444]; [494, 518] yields 0.7 Hz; 10.3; 11.8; 11.2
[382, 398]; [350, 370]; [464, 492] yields -0.1 Hz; 11.9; 10.8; 11.6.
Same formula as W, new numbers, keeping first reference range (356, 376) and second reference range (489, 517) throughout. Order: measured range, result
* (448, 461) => 0.10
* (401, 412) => 0.15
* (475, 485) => 0.14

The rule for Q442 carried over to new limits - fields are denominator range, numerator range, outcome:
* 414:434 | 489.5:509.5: 1.25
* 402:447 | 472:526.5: 1.15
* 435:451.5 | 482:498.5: 1.01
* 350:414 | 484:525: 1.02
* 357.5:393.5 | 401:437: 0.81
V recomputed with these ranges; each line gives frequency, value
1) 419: 6.584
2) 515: 12.02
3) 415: 5.678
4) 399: 11.85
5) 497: 12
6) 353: 12.18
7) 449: 9.564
